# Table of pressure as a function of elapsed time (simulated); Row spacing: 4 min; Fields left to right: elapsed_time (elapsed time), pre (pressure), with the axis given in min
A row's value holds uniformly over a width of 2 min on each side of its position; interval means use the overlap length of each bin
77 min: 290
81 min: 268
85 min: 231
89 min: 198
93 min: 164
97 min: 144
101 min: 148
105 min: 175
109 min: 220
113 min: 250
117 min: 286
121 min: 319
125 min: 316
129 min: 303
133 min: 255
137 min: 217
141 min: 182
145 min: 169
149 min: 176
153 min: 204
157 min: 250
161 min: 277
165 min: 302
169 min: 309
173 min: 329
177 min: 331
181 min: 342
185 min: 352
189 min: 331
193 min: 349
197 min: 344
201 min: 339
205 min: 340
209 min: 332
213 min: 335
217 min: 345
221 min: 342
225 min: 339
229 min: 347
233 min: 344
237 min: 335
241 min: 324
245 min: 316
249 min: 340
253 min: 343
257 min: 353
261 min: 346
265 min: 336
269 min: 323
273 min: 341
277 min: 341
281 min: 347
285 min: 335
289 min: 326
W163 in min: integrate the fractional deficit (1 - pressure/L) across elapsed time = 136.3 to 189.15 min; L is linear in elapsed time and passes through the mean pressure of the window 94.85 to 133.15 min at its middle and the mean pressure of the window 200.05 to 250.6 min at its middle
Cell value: 3.09 min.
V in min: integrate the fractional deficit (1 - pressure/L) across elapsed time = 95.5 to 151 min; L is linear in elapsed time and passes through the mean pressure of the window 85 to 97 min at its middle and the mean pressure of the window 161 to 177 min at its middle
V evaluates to 1.9 min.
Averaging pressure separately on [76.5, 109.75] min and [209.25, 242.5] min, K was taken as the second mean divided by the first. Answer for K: 1.70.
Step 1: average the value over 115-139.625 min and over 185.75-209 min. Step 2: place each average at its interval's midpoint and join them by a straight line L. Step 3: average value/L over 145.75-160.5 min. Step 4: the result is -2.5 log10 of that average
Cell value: 0.381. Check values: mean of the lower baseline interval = 280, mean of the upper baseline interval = 340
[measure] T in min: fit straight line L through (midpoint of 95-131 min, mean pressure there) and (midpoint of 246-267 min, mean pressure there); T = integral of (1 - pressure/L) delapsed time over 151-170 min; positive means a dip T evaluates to 0.6 min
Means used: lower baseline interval 240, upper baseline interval 342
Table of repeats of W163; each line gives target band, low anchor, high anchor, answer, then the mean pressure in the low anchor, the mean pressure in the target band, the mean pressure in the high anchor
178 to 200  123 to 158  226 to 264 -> -4.93 min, 230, 343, 339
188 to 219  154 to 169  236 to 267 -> -3.63 min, 276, 340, 337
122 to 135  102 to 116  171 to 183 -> -2.36 min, 215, 293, 334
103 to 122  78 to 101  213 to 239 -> -1.79 min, 200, 246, 341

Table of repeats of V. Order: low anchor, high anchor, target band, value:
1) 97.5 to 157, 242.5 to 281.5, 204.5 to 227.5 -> -2.9 min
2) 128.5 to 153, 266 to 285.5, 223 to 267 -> -4.3 min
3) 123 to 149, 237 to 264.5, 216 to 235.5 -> -1.8 min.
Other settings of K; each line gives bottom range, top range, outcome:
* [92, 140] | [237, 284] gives 1.44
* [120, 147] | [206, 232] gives 1.37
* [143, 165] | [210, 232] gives 1.53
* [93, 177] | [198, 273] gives 1.40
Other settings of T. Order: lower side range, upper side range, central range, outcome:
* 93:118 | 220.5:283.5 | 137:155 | 3.8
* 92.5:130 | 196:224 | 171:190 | -1.8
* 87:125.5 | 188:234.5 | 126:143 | 0.4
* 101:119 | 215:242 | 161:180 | -2.1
